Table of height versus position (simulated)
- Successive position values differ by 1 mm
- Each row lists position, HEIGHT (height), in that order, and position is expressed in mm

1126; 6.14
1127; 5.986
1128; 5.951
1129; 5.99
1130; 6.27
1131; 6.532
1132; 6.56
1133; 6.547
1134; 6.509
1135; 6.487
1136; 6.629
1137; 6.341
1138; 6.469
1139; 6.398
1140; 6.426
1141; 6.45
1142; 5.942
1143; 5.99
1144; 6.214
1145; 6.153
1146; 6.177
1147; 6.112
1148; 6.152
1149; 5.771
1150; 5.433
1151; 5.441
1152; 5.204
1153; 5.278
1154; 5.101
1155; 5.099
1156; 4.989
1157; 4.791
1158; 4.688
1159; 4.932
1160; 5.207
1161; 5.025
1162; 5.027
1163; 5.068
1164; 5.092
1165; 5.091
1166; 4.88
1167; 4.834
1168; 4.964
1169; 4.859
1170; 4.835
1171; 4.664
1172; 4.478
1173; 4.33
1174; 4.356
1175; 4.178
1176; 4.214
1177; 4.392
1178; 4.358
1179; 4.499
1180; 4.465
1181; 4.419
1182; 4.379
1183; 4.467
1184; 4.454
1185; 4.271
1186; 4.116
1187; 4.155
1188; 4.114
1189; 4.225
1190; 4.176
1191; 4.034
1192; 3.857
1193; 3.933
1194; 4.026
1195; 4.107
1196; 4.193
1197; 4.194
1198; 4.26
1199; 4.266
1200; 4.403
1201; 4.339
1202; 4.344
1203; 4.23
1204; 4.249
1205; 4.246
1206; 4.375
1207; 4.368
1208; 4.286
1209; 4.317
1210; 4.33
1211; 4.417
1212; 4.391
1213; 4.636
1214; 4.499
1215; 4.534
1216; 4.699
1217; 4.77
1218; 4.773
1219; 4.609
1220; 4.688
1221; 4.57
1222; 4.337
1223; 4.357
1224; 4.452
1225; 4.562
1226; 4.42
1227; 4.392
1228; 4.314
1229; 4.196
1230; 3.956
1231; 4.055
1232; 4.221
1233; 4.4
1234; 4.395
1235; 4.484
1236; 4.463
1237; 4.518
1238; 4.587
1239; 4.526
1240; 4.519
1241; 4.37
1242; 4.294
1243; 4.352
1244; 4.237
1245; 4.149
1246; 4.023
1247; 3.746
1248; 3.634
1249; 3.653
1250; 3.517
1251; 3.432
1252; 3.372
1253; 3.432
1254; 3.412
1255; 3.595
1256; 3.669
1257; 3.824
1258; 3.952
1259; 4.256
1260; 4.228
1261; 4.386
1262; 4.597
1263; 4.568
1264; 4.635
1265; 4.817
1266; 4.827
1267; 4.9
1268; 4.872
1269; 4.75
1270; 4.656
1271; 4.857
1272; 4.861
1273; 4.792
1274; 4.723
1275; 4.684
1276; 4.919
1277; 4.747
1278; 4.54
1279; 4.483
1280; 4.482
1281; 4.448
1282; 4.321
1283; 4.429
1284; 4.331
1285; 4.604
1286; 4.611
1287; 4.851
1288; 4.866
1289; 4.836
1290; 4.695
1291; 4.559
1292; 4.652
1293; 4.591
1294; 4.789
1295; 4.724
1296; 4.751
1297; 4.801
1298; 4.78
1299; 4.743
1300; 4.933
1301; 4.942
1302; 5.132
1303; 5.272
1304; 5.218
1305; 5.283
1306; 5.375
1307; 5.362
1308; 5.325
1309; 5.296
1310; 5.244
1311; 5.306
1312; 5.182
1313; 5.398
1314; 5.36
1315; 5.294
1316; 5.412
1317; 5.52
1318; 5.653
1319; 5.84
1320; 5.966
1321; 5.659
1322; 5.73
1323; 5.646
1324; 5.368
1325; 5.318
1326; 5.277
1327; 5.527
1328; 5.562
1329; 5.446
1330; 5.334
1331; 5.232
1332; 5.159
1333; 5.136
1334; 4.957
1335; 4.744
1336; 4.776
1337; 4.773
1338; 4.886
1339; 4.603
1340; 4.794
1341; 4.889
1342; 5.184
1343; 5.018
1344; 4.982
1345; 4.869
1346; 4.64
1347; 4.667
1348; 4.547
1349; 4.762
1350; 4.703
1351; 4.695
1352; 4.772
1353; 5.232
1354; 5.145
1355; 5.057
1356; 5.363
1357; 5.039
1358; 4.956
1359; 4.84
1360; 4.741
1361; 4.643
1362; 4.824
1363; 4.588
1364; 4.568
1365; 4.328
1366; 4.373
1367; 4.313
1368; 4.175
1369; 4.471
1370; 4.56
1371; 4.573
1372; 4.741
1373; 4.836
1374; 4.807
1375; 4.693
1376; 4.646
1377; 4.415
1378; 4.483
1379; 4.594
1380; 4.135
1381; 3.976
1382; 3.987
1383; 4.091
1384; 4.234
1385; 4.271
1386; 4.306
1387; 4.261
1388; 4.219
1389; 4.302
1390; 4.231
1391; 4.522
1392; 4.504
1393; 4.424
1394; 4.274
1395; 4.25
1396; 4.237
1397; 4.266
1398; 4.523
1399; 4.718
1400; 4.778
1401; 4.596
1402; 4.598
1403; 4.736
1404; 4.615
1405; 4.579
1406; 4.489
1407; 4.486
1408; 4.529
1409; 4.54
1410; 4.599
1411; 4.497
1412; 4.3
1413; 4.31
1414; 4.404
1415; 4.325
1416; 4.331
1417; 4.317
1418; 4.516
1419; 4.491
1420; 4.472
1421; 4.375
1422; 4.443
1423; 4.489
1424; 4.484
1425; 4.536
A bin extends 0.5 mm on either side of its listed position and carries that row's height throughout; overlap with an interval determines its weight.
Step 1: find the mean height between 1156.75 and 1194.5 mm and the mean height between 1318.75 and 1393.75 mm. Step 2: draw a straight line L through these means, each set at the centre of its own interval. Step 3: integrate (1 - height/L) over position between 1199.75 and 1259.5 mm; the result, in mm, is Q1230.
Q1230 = 4.7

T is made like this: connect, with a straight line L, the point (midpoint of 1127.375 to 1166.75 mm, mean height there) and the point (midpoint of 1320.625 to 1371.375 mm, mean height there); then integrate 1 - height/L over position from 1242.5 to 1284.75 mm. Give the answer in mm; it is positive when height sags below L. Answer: 7.8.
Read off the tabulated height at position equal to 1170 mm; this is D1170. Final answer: 4.835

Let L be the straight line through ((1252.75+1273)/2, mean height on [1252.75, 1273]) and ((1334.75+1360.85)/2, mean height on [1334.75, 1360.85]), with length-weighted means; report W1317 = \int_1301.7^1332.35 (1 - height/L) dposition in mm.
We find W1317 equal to -4.71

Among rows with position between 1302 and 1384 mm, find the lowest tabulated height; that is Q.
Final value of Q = 3.976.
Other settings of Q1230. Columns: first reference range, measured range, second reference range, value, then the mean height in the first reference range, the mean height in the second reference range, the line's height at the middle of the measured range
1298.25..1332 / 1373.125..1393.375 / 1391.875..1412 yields 1.4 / 5.36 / 4.51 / 4.69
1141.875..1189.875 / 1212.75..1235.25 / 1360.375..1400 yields 1.6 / 4.92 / 4.43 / 4.79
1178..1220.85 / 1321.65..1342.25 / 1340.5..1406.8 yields -2.9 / 4.34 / 4.59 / 4.53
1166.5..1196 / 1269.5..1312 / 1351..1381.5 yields -2.8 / 4.35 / 4.66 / 4.53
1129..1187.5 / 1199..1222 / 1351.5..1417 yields 3.0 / 5.28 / 4.52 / 5.11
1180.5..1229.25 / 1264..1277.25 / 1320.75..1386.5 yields -0.7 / 4.34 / 4.81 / 4.55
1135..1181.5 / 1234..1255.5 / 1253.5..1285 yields 2.9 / 5.26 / 4.47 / 4.65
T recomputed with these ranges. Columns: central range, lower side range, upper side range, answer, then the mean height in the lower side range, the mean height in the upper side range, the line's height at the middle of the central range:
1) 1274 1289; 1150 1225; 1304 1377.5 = 0.7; 4.54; 5.02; 4.83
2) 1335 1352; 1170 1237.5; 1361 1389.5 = -1.5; 4.35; 4.42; 4.41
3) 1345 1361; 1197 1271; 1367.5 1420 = -1.7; 4.3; 4.44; 4.4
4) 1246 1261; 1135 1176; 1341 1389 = 3.9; 5.38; 4.62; 5.02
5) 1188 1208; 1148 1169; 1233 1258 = 1.8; 5.12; 4.02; 4.62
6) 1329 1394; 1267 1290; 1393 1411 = -1.4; 4.67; 4.52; 4.57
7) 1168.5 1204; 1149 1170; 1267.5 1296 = 4.8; 5.06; 4.67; 4.98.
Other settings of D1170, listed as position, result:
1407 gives 4.486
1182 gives 4.379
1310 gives 5.244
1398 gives 4.523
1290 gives 4.695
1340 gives 4.794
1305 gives 5.283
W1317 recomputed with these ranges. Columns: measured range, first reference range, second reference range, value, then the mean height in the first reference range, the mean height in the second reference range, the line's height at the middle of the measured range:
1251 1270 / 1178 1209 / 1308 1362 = 1.85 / 4.25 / 5.13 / 4.67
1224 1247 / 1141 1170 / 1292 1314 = 3.85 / 5.35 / 5.07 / 5.2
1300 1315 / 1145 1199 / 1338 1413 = -2.03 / 4.71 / 4.58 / 4.63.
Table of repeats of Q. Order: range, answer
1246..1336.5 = 3.372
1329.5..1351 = 4.547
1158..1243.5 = 3.857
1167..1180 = 4.178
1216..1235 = 3.956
